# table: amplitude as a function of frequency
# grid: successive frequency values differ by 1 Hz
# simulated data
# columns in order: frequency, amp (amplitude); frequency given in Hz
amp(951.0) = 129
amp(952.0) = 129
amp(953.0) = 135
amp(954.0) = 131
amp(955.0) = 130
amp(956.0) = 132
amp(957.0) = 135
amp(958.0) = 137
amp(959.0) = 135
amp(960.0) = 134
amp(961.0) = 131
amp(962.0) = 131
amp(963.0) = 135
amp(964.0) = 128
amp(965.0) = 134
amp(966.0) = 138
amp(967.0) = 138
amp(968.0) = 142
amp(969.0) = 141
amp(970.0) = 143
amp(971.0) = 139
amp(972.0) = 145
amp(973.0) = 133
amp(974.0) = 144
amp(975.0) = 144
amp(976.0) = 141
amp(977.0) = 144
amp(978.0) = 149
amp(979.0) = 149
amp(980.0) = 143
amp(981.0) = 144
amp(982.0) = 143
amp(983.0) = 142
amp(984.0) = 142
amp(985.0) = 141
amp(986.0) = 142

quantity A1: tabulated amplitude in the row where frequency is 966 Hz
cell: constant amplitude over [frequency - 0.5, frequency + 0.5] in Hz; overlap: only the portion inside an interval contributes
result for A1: 138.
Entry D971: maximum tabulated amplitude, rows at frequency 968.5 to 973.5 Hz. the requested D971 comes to 145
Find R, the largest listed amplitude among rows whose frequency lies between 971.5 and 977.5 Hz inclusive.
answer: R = 145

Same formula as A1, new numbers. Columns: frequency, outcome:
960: 134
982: 143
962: 131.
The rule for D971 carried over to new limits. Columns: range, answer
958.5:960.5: 135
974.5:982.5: 149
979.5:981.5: 144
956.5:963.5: 137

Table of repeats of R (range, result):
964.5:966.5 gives 138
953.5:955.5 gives 131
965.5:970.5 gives 143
